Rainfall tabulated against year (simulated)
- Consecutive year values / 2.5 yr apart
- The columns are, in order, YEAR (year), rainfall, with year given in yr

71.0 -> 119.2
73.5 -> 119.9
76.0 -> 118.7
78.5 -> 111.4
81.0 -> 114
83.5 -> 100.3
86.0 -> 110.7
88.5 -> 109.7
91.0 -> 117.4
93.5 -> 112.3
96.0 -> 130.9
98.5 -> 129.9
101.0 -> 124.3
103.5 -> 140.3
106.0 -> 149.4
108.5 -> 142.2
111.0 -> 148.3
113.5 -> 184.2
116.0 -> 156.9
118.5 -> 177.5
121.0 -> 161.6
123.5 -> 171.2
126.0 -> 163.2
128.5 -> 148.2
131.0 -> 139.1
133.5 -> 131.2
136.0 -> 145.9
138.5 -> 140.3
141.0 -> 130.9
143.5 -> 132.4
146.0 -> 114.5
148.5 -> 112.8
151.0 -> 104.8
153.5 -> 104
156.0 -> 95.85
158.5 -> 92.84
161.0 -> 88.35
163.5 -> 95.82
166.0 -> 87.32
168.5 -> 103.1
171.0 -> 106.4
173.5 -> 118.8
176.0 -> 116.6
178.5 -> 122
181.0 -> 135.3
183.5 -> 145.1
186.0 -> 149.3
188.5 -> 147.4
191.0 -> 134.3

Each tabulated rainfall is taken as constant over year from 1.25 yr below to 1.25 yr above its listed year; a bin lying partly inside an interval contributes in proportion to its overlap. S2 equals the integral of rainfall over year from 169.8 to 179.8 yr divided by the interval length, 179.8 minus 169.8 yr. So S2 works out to 116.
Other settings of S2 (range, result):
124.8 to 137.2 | 145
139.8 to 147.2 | 126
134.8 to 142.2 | 139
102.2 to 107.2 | 145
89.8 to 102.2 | 123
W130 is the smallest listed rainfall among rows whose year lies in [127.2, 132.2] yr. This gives 139.1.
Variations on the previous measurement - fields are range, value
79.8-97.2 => 100.3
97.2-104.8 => 124.3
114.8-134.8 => 131.2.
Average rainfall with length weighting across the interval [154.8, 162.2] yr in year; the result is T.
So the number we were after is 92.4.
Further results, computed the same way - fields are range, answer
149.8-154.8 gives 104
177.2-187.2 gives 138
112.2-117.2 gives 170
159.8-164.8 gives 92.1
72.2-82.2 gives 116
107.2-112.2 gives 145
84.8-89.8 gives 110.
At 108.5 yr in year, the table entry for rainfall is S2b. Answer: 142.2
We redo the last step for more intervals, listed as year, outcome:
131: 139.1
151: 104.8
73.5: 119.9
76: 118.7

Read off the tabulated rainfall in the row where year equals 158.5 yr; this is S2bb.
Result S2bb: 92.84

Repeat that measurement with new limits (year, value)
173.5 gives 118.8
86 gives 110.7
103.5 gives 140.3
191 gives 134.3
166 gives 87.32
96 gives 130.9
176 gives 116.6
